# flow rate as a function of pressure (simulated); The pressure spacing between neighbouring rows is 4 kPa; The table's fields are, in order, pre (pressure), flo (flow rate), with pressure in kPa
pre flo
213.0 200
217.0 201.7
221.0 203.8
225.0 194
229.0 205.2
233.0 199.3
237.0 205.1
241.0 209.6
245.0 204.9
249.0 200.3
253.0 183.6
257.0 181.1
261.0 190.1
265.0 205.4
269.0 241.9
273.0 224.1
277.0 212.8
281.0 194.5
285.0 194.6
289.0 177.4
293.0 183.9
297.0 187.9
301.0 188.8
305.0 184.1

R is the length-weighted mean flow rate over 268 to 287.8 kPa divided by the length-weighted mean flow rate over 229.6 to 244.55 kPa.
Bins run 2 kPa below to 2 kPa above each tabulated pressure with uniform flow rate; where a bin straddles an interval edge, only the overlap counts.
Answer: 1.03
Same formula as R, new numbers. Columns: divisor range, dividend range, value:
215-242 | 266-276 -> 1.13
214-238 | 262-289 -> 1.04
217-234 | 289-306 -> 0.92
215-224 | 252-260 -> 0.91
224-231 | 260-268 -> 1.02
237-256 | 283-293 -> 0.93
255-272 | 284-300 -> 0.90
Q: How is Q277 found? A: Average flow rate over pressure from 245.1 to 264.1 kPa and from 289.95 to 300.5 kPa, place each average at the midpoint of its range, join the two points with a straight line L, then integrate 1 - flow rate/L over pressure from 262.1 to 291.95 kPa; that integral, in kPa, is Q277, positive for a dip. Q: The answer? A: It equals -2.82 kPa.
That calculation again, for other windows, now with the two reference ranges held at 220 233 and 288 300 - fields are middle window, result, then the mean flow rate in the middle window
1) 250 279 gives -2.2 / 205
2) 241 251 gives -0.4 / 204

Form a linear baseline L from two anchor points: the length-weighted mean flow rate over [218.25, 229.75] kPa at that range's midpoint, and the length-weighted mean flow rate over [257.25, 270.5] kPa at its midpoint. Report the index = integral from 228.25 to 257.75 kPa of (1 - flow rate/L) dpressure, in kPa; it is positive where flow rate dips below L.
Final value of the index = 0.7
